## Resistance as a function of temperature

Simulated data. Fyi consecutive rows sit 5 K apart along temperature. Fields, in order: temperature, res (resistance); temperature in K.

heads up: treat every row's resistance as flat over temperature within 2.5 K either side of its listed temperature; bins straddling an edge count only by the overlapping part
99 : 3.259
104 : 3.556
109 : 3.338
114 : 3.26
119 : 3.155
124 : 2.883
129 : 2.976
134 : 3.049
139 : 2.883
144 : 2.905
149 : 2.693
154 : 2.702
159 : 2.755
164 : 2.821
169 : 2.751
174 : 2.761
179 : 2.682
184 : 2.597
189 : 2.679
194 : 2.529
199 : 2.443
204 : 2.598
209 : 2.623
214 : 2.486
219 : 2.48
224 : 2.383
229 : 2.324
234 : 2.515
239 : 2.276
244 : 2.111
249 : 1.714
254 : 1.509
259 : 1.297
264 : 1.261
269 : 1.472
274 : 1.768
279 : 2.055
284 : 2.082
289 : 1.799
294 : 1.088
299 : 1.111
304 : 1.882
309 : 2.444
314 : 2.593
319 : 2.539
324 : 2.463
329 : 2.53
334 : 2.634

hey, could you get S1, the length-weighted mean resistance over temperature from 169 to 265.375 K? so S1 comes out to 2.3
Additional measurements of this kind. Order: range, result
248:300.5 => 1.56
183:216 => 2.56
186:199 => 2.57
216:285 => 1.95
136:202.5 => 2.71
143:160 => 2.75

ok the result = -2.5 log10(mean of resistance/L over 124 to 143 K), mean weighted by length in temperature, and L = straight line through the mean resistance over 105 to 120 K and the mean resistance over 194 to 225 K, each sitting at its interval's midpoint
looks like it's 0.060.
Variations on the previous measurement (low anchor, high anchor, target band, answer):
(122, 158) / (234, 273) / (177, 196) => -0.10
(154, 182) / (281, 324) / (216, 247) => 0.02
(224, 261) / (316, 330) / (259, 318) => 0.28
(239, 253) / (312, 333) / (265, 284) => 0.22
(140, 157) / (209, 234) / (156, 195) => -0.02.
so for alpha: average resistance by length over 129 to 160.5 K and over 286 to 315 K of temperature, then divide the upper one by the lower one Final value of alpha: 0.63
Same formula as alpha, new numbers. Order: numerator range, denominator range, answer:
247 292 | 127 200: 0.60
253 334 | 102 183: 0.65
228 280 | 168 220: 0.70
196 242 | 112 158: 0.84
